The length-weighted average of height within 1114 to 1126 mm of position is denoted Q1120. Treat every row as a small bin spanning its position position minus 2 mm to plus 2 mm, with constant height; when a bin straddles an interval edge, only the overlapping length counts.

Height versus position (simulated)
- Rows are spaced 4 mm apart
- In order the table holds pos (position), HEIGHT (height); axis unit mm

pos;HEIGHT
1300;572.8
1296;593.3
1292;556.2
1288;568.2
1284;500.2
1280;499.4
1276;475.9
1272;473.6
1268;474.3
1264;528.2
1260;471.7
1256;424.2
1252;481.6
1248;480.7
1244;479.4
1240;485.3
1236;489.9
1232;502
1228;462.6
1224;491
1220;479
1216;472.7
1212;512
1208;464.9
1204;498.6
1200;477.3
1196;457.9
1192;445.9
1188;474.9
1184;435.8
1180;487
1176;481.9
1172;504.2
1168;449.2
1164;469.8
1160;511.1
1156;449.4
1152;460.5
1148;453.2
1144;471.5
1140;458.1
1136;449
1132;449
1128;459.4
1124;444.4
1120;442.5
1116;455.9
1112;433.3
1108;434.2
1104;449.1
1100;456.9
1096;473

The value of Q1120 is 448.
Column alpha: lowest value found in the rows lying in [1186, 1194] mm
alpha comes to 445.9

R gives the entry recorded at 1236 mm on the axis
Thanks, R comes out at 489.9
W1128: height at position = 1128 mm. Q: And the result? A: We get 459.4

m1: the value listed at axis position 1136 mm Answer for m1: 449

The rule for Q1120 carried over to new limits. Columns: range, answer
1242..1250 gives 480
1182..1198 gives 454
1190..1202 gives 460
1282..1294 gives 542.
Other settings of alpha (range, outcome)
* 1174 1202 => 435.8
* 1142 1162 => 449.4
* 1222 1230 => 462.6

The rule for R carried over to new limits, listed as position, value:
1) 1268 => 474.3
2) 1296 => 593.3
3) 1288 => 568.2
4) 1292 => 556.2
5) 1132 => 449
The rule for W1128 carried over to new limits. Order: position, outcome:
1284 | 500.2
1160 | 511.1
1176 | 481.9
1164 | 469.8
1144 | 471.5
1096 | 473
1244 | 479.4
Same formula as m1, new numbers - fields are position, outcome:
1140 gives 458.1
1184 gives 435.8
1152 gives 460.5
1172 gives 504.2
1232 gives 502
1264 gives 528.2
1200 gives 477.3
